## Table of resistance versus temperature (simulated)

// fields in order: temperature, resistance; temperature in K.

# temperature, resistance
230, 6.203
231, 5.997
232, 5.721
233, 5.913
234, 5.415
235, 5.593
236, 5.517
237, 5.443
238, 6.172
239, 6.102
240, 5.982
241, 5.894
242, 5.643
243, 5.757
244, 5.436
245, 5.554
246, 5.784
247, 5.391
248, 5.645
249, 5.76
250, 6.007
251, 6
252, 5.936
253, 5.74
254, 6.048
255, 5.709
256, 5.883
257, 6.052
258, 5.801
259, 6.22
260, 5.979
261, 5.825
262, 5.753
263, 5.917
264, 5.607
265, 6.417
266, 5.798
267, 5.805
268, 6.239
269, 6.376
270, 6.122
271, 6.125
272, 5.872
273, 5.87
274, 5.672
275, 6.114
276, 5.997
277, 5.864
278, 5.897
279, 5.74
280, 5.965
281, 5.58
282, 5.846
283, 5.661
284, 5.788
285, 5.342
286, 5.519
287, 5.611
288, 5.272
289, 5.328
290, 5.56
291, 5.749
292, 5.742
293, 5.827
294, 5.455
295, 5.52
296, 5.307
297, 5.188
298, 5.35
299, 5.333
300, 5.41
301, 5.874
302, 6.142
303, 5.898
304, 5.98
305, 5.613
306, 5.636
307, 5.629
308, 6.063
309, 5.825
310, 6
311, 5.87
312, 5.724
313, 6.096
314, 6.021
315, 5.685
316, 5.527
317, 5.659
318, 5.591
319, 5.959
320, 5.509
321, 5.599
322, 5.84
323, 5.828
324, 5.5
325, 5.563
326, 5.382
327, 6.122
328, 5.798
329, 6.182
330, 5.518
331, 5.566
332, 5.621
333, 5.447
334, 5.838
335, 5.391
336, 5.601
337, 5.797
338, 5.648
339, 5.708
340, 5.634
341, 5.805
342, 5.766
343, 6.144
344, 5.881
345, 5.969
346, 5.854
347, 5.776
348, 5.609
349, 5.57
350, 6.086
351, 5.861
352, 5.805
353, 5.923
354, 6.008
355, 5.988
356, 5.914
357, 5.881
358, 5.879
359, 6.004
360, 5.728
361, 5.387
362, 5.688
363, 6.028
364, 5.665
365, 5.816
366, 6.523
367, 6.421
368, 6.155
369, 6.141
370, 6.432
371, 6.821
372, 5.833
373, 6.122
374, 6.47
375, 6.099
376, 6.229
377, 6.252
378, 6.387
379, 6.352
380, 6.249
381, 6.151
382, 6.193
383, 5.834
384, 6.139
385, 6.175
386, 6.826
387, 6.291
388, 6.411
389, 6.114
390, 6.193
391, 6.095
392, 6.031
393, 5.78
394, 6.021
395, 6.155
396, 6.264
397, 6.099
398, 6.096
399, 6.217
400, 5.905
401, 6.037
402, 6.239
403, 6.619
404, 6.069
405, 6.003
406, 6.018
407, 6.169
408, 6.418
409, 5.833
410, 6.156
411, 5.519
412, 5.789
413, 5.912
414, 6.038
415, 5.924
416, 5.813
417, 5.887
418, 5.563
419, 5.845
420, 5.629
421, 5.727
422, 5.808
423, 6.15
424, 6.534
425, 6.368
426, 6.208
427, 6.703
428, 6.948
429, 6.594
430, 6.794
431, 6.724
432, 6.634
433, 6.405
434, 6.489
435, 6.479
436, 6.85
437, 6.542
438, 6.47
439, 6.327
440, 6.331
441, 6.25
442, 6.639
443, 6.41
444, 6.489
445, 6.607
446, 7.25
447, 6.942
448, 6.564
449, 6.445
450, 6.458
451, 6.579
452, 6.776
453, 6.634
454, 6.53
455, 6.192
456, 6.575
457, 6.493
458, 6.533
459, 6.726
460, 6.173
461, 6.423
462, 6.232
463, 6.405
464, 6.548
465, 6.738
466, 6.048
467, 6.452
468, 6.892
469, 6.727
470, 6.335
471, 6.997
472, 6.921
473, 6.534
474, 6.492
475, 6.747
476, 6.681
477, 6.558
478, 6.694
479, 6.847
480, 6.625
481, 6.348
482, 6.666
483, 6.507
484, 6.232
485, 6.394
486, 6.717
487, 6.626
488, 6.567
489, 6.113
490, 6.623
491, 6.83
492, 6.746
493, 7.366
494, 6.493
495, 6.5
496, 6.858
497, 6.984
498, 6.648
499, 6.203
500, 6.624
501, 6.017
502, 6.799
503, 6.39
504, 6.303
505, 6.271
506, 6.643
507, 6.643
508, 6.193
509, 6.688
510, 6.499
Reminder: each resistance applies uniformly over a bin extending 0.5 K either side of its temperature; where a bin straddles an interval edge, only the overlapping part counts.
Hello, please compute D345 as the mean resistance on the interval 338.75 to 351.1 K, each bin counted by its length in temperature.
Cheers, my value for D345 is 5.82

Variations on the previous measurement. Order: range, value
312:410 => 5.96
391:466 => 6.3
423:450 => 6.57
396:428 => 6.06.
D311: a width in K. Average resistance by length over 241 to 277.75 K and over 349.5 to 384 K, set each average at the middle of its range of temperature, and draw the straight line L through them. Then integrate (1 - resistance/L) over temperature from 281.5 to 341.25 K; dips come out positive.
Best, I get 3.0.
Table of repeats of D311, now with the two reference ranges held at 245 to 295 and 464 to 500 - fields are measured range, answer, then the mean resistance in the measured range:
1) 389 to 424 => 1.78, 6.01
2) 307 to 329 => 0.81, 5.78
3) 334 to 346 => 0.62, 5.77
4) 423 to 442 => -0.29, 6.53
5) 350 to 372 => 0.57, 6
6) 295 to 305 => 0.55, 5.6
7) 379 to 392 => 0.07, 6.22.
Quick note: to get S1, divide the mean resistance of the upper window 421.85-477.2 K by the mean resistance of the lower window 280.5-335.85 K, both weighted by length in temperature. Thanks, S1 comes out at 1.2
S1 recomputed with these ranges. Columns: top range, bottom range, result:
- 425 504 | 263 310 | 1.14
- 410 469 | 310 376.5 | 1.09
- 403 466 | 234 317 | 1.10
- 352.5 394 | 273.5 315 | 1.07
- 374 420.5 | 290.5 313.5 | 1.07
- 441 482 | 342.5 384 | 1.09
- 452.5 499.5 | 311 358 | 1.14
